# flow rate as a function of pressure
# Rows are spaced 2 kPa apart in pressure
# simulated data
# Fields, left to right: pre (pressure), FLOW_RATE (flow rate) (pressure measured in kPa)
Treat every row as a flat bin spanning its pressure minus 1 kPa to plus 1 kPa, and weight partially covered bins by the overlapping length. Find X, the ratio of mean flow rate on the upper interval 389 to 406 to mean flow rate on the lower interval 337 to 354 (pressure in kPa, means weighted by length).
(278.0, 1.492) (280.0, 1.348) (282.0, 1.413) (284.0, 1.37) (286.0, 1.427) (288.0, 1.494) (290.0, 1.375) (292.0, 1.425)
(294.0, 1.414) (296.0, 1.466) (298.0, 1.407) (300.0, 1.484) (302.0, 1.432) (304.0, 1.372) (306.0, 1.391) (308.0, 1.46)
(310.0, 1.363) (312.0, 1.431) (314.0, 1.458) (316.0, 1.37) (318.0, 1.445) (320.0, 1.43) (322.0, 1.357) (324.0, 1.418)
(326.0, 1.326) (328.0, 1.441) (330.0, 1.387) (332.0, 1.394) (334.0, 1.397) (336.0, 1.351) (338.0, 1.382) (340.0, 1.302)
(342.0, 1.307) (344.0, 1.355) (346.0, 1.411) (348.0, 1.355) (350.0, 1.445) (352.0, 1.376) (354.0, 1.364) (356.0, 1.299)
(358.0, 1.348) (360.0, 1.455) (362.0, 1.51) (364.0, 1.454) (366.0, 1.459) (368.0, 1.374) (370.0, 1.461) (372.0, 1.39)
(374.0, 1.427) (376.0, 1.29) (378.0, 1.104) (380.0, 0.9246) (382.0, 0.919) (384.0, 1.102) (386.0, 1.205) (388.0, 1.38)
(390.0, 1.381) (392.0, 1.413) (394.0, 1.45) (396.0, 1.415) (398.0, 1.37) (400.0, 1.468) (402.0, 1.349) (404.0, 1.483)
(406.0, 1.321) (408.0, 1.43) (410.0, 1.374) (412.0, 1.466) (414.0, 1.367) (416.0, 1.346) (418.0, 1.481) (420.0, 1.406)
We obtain 1.03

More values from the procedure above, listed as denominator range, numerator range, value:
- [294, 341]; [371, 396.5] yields 0.90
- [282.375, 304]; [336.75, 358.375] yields 0.95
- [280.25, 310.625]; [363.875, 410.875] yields 0.94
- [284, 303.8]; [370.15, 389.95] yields 0.85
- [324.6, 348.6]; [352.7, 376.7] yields 1.03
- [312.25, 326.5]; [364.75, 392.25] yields 0.91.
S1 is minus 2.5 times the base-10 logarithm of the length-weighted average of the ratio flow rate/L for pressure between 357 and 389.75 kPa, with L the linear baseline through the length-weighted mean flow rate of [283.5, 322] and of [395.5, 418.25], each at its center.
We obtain 0.086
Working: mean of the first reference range 1.42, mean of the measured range 1.3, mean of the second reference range 1.4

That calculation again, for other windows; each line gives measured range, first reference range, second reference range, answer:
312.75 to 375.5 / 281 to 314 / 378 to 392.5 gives -0.09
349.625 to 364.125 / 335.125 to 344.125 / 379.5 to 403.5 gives -0.06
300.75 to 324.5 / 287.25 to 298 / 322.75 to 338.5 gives 0.00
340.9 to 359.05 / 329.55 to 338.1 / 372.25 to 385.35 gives -0.05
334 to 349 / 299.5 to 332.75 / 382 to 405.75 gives 0.03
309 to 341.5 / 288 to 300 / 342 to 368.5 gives 0.02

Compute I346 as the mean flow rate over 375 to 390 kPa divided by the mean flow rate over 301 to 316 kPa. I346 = 0.81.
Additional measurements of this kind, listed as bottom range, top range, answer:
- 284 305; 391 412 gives 0.99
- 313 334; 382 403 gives 0.95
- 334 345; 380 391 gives 0.87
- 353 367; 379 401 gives 0.90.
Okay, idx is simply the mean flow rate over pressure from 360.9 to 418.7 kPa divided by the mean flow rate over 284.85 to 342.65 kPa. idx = 0.96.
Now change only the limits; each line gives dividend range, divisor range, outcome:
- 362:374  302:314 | 1.02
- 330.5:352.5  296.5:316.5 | 0.97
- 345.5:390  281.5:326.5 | 0.93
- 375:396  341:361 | 0.89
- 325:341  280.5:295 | 0.97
